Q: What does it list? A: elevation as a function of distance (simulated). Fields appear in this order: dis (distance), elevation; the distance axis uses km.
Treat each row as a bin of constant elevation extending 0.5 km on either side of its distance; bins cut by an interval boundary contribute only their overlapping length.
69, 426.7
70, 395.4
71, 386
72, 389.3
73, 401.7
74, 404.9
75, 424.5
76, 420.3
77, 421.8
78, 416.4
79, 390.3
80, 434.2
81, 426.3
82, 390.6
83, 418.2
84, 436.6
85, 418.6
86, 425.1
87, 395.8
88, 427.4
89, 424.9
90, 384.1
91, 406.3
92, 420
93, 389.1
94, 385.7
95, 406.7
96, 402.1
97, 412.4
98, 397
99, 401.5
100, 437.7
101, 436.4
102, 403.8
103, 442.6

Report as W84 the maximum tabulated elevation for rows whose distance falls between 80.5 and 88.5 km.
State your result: 436.6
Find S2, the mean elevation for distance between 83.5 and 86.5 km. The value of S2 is 427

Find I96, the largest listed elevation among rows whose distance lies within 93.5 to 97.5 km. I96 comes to 412.4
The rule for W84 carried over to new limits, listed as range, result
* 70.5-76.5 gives 424.5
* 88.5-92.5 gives 424.9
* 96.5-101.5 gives 437.7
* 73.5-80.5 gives 434.2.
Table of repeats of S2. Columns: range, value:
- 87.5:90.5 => 412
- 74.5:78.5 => 421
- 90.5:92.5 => 413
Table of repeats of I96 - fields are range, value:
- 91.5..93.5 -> 420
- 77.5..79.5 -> 416.4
